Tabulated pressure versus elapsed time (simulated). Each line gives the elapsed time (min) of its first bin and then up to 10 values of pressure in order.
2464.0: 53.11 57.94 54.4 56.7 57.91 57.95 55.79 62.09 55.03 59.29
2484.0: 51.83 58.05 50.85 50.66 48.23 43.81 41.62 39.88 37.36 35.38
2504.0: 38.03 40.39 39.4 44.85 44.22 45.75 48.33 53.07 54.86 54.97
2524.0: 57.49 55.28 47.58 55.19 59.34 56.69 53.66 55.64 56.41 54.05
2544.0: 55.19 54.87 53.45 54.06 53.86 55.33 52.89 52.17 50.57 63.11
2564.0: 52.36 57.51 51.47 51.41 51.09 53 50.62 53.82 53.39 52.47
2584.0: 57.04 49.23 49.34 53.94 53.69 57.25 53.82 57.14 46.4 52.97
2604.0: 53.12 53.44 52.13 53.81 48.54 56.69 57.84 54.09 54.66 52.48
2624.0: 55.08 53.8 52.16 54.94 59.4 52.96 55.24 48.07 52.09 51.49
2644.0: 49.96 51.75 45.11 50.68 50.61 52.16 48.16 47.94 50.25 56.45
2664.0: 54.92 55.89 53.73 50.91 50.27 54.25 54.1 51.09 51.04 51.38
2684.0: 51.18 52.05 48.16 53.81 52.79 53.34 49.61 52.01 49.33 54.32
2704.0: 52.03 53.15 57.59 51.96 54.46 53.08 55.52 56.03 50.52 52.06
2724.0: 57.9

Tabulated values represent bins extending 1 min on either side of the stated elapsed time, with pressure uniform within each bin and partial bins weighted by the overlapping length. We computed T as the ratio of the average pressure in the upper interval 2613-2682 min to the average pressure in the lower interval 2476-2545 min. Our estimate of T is 1.0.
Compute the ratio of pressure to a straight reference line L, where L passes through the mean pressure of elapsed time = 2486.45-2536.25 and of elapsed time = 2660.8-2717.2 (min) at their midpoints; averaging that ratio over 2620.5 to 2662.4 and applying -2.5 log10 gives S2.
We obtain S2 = -0.01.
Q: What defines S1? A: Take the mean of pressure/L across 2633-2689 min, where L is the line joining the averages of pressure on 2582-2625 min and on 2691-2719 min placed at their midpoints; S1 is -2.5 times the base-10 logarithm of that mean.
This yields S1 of 0.04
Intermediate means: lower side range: 53.4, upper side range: 53.2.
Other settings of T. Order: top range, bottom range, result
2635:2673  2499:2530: 1.10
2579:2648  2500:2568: 1.03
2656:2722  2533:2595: 0.98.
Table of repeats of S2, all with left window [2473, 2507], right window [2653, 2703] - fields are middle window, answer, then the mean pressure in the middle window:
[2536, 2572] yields -0.09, 54.3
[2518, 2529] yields -0.10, 53.9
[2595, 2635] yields -0.06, 53.8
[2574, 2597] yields -0.06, 53.1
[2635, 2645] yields 0.00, 51.4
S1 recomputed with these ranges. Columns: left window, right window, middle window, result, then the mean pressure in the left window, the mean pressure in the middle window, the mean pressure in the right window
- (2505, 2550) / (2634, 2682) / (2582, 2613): -0.02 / 51.9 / 52.8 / 51.6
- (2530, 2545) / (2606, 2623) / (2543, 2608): 0.03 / 55.8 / 53.4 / 53.8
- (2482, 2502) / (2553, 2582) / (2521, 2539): -0.10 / 47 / 55.1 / 53.4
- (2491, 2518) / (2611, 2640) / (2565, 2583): -0.08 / 42.5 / 52.8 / 53.9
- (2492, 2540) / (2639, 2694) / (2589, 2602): -0.08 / 48.1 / 53.6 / 51.6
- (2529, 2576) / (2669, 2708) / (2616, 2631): -0.02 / 54.4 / 54.2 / 52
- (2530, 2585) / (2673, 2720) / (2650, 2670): 0.02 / 54.3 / 52.1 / 52.7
